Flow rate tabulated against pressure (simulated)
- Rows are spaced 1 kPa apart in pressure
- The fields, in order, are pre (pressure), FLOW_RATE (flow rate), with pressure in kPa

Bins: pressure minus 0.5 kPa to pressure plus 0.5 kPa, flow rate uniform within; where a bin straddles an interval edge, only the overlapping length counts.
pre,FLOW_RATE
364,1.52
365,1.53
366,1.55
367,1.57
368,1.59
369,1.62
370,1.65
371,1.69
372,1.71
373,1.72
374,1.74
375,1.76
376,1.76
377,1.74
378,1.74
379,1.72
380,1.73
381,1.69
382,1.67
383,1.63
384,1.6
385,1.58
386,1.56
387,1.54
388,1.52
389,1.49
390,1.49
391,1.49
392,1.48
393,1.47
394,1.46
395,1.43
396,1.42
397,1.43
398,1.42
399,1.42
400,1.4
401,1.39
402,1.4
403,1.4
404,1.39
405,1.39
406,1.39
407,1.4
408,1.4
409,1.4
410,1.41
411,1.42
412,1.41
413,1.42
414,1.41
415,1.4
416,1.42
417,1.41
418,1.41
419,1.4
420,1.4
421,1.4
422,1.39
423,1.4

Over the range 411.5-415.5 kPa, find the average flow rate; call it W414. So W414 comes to 1.41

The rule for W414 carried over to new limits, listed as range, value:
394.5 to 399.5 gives 1.42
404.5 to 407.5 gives 1.39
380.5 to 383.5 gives 1.66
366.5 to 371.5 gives 1.62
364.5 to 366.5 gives 1.54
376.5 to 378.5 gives 1.74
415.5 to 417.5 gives 1.42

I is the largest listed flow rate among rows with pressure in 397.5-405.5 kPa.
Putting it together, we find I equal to 1.42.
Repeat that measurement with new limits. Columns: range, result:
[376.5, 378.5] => 1.74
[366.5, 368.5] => 1.59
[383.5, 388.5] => 1.6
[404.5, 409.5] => 1.4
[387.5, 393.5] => 1.52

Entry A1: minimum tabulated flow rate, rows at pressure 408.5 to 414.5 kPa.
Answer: 1.4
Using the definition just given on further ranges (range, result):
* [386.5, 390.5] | 1.49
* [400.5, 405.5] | 1.39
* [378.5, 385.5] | 1.58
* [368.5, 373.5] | 1.62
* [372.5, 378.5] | 1.72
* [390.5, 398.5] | 1.42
